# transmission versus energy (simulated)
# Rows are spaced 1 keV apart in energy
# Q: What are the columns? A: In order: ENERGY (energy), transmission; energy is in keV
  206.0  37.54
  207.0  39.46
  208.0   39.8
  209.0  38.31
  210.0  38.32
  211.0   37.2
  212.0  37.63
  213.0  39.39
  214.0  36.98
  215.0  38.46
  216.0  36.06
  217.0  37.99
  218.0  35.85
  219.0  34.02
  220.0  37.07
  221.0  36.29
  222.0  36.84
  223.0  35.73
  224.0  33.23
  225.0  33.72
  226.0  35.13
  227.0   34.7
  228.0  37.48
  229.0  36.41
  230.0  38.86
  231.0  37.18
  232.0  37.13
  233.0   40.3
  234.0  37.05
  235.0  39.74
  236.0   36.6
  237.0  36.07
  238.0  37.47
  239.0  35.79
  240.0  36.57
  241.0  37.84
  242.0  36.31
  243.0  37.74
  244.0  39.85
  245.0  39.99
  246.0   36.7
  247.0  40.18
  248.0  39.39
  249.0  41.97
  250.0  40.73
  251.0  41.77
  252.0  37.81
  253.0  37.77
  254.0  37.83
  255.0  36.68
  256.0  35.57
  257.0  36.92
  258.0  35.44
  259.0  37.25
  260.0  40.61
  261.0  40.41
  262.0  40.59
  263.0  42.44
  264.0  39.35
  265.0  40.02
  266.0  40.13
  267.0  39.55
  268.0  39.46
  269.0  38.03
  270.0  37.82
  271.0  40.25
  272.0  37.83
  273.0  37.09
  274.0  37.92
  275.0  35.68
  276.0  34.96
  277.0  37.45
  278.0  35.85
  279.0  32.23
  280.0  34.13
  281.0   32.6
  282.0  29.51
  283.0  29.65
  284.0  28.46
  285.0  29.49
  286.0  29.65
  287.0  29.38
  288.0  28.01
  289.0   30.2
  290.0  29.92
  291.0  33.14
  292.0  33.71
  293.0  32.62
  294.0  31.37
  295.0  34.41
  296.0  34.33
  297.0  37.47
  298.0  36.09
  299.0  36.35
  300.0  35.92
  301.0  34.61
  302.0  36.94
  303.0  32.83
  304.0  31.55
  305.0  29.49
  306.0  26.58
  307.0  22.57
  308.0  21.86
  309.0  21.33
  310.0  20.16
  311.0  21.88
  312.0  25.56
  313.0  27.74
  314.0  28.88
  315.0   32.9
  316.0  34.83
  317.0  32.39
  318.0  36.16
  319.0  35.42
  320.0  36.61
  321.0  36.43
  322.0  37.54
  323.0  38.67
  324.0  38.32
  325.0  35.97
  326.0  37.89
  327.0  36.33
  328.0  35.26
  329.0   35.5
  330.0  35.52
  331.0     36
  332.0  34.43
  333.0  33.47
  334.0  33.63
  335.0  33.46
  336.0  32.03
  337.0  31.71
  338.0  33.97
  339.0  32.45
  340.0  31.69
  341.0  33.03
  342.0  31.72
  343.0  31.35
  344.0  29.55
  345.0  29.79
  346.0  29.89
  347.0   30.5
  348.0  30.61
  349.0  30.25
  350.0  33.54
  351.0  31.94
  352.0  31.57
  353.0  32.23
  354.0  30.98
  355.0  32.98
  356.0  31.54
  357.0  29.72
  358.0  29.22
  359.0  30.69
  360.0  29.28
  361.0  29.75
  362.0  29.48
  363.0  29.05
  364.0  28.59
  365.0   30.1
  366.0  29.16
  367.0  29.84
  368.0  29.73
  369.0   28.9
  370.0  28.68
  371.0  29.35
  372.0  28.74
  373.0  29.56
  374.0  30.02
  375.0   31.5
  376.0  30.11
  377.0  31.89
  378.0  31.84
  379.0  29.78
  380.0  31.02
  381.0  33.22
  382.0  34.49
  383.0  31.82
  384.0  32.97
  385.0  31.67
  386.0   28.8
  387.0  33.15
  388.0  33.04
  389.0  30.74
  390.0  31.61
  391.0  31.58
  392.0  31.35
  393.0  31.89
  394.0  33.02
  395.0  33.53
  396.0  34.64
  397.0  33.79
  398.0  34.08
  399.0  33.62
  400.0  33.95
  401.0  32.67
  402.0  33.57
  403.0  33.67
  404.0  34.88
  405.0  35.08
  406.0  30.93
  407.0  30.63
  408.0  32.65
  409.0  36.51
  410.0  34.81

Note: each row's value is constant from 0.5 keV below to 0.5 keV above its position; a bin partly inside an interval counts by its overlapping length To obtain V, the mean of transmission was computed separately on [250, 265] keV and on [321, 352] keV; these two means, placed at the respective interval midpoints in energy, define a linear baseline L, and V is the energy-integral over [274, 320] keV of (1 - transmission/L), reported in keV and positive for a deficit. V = 6.07 keV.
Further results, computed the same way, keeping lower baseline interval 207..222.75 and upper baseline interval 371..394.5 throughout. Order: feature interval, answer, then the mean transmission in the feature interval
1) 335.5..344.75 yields 0.30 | 31.9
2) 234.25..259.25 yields -1.20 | 38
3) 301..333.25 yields 1.53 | 32.1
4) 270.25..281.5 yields -0.26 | 36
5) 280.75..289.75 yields 1.37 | 29.6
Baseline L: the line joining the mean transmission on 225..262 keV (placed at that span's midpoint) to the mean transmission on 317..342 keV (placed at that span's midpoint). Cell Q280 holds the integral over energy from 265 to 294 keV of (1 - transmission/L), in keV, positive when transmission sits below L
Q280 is 2.0 keV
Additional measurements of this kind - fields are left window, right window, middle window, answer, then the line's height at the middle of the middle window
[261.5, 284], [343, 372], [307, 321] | 1.9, 33.6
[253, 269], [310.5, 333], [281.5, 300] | 2.3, 36.5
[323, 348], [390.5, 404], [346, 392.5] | 3.6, 33.4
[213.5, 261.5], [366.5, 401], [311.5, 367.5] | 1.6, 33.4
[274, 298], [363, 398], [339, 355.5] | 0.1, 31.7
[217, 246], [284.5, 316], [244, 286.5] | -4.3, 33.6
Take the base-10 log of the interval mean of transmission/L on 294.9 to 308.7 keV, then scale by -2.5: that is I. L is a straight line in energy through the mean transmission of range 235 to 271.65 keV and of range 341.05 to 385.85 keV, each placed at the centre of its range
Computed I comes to 0.102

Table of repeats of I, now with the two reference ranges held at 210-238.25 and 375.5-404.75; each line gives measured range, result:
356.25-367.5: 0.13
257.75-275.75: -0.09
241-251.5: -0.09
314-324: -0.03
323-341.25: -0.02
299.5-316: 0.22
